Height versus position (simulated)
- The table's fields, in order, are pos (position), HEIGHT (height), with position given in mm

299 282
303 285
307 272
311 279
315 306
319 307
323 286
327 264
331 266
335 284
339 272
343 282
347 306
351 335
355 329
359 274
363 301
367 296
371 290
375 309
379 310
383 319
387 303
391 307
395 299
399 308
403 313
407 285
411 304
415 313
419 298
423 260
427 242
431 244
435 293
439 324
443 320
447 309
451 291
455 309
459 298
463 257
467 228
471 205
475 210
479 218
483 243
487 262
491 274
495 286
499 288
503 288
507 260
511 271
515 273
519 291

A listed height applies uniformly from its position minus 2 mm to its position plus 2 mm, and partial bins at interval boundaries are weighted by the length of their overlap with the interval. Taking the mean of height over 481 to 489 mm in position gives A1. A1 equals 252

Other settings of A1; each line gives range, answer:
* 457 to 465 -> 278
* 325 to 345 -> 274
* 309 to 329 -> 288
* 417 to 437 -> 267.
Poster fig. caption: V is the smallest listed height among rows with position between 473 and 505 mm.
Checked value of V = 210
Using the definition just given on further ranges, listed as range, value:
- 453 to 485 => 205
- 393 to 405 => 299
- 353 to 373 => 274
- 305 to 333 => 264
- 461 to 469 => 228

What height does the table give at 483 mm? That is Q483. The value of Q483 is 243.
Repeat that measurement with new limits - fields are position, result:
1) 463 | 257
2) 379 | 310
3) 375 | 309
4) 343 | 282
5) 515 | 273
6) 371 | 290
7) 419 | 298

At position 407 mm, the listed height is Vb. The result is 285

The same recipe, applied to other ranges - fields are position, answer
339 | 272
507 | 260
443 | 320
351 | 335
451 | 291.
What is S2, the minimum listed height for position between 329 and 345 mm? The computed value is 266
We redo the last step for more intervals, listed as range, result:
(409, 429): 242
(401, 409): 285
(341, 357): 282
